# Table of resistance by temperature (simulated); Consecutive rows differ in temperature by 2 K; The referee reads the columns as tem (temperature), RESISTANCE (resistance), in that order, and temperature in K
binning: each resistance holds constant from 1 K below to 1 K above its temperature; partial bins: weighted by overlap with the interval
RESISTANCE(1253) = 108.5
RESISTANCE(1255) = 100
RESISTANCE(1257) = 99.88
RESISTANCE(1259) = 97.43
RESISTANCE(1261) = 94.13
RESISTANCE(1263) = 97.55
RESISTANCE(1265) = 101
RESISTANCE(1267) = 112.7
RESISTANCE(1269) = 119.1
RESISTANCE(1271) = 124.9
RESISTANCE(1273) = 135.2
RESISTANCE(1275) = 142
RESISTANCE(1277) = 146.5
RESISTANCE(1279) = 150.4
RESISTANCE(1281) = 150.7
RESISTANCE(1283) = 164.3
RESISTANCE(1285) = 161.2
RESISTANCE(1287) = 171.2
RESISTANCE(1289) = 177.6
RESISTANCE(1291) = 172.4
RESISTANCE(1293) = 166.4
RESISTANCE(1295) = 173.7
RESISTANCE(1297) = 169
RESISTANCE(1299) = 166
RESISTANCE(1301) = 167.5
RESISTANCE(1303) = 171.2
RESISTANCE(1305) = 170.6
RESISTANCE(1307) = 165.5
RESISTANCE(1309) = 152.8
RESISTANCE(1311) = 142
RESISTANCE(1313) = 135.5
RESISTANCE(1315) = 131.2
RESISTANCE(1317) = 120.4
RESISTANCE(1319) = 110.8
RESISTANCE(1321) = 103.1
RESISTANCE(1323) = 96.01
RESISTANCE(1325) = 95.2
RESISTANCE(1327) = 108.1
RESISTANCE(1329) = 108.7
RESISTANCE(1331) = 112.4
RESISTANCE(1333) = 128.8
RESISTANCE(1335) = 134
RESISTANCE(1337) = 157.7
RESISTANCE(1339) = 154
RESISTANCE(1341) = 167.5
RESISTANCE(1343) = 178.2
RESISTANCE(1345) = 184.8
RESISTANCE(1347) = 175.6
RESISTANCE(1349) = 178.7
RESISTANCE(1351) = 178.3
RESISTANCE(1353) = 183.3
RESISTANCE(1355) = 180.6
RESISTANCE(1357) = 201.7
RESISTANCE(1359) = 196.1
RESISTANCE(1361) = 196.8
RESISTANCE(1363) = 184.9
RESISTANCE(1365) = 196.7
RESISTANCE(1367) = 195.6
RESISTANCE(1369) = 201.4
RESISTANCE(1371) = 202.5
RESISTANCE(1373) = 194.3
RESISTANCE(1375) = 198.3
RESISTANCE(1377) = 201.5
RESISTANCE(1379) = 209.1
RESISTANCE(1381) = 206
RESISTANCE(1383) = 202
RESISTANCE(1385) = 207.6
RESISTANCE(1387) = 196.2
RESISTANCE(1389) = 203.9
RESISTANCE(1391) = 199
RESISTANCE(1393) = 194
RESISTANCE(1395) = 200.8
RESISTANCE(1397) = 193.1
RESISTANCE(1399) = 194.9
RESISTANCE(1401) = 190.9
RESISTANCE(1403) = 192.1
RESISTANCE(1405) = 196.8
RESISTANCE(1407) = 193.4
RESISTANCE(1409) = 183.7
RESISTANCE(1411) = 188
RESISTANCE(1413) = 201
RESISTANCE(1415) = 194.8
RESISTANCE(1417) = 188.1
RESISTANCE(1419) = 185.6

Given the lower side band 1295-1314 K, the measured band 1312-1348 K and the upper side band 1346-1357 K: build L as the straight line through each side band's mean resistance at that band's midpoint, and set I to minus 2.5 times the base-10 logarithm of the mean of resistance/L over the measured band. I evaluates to 0.28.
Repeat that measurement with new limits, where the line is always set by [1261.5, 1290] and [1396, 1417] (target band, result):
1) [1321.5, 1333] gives 0.45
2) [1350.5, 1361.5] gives -0.11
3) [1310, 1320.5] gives 0.22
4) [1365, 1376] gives -0.12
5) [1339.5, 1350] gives -0.05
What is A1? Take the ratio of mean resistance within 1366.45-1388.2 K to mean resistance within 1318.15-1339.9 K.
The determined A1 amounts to 1.7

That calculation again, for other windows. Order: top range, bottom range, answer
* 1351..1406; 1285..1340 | 1.37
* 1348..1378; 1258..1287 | 1.48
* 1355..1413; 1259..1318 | 1.35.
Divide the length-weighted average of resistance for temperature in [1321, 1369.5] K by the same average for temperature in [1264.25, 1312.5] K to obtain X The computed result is 1.05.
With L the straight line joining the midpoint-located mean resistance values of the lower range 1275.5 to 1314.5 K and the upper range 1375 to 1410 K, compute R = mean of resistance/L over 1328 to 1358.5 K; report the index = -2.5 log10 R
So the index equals 0.11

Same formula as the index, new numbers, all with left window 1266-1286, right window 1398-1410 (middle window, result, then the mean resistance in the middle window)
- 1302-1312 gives -0.051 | 160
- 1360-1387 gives -0.114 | 200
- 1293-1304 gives -0.133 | 169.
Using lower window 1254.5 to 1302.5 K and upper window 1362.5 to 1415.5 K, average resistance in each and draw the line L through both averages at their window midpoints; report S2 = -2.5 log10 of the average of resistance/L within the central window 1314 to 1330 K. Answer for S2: 0.43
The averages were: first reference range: 141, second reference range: 197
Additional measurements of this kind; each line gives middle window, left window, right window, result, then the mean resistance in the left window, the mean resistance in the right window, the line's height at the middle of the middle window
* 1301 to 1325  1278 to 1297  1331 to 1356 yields 0.21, 166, 165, 165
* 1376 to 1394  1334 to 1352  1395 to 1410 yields -0.09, 168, 193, 185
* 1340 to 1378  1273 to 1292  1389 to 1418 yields -0.05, 158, 194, 181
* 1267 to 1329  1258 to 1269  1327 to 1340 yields -0.24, 102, 131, 116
